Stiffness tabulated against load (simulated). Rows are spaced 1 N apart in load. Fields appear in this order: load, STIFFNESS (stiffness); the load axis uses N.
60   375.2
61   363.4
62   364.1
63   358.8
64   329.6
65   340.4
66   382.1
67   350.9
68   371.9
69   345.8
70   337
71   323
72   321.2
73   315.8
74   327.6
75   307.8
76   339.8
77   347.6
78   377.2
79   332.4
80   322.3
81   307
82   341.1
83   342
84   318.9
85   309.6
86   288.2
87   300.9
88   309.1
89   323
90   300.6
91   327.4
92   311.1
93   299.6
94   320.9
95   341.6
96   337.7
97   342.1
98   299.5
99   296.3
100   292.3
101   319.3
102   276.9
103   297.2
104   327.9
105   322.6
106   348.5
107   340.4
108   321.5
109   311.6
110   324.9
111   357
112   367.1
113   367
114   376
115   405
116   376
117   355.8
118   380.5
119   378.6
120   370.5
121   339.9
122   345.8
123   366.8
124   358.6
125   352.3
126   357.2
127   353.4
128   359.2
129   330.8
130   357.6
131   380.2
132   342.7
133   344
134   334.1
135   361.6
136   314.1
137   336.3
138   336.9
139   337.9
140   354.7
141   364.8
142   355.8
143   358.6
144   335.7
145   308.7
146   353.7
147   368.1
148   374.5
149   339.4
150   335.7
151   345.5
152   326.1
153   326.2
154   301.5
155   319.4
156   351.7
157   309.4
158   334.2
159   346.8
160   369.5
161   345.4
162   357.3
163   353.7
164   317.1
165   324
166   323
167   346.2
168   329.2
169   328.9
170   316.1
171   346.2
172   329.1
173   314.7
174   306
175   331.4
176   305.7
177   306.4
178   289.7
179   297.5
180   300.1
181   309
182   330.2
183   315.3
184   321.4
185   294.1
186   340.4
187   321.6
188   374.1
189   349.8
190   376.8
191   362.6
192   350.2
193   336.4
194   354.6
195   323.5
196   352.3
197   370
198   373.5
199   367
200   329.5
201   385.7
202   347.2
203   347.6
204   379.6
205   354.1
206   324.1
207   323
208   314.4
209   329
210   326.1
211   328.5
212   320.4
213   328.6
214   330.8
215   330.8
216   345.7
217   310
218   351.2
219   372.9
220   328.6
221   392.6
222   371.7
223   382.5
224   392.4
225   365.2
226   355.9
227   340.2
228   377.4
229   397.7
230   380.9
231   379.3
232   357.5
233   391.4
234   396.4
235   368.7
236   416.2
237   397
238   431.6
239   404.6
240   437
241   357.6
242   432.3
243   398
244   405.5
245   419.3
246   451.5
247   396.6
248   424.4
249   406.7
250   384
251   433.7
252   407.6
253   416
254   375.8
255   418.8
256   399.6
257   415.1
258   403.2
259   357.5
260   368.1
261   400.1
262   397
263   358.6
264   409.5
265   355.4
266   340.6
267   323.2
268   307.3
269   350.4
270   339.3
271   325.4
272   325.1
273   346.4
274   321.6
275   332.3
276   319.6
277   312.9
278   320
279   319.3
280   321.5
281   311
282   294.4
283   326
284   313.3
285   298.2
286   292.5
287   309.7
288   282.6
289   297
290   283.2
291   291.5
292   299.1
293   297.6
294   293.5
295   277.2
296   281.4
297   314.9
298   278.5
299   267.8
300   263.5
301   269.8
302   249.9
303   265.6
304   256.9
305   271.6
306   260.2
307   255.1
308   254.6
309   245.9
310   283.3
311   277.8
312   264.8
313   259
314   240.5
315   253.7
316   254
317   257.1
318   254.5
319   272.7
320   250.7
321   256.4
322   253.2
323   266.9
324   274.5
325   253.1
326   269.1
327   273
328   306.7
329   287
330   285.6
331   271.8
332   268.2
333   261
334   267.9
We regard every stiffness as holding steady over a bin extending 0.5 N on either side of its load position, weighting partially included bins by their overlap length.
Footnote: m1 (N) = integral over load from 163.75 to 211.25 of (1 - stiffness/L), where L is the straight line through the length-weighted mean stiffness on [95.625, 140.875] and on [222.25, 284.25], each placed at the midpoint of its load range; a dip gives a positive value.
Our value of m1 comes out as 3.3 N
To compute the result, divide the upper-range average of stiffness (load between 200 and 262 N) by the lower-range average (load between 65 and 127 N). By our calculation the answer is 1.12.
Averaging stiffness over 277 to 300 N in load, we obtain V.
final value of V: 298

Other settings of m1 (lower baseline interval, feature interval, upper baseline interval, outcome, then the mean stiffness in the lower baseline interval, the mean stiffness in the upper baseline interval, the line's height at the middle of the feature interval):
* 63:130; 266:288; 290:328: -3.2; 336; 269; 279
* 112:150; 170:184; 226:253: 2.2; 355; 399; 374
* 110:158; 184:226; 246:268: 2.9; 350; 390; 373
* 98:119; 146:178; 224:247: 2.5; 338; 394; 362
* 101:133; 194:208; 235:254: 1.4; 349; 410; 389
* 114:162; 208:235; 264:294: -2.2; 349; 317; 330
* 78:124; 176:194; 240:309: 0.3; 333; 336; 334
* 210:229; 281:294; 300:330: -0.4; 352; 264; 289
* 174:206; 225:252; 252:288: -4.3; 338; 346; 343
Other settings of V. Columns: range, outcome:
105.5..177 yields 344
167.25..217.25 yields 334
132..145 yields 343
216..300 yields 356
